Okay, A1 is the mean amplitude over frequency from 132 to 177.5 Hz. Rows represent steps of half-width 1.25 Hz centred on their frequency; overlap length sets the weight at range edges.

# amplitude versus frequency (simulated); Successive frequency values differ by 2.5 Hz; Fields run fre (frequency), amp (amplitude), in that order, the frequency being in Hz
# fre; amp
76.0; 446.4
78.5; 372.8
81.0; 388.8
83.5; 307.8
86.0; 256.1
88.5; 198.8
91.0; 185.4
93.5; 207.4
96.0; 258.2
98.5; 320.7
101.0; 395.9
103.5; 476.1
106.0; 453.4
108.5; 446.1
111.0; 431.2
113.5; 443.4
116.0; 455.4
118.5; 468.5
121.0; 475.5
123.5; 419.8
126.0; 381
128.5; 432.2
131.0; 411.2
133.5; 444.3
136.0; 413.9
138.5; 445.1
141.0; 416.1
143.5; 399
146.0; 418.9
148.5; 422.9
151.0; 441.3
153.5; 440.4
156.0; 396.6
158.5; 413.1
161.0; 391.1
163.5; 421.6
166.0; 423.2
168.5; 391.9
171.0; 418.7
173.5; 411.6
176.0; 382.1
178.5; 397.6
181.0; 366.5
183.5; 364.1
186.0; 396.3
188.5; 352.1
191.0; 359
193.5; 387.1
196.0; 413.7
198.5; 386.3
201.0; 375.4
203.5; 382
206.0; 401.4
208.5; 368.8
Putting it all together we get 416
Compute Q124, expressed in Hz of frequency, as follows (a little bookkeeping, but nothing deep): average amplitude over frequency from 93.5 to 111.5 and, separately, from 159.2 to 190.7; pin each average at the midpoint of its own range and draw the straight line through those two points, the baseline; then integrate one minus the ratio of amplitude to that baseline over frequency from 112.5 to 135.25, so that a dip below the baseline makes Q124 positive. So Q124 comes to -3.0 Hz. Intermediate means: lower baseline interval 383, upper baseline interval 392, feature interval 436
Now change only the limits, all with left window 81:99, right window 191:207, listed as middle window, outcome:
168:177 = -1.18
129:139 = -3.86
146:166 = -4.97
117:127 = -4.93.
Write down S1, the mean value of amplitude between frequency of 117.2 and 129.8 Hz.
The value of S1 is 435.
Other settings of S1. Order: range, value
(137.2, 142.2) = 431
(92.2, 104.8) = 332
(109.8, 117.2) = 443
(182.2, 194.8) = 372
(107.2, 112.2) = 439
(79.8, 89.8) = 287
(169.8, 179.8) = 402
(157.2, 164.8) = 409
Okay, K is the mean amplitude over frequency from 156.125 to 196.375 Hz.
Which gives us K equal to 393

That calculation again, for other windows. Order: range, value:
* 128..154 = 425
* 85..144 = 385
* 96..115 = 413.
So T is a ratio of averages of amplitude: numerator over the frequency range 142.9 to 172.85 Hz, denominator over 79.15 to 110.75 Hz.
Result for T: 1.3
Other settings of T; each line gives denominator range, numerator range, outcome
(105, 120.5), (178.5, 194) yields 0.83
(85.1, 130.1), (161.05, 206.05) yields 1.04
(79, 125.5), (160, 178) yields 1.11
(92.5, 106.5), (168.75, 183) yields 1.13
